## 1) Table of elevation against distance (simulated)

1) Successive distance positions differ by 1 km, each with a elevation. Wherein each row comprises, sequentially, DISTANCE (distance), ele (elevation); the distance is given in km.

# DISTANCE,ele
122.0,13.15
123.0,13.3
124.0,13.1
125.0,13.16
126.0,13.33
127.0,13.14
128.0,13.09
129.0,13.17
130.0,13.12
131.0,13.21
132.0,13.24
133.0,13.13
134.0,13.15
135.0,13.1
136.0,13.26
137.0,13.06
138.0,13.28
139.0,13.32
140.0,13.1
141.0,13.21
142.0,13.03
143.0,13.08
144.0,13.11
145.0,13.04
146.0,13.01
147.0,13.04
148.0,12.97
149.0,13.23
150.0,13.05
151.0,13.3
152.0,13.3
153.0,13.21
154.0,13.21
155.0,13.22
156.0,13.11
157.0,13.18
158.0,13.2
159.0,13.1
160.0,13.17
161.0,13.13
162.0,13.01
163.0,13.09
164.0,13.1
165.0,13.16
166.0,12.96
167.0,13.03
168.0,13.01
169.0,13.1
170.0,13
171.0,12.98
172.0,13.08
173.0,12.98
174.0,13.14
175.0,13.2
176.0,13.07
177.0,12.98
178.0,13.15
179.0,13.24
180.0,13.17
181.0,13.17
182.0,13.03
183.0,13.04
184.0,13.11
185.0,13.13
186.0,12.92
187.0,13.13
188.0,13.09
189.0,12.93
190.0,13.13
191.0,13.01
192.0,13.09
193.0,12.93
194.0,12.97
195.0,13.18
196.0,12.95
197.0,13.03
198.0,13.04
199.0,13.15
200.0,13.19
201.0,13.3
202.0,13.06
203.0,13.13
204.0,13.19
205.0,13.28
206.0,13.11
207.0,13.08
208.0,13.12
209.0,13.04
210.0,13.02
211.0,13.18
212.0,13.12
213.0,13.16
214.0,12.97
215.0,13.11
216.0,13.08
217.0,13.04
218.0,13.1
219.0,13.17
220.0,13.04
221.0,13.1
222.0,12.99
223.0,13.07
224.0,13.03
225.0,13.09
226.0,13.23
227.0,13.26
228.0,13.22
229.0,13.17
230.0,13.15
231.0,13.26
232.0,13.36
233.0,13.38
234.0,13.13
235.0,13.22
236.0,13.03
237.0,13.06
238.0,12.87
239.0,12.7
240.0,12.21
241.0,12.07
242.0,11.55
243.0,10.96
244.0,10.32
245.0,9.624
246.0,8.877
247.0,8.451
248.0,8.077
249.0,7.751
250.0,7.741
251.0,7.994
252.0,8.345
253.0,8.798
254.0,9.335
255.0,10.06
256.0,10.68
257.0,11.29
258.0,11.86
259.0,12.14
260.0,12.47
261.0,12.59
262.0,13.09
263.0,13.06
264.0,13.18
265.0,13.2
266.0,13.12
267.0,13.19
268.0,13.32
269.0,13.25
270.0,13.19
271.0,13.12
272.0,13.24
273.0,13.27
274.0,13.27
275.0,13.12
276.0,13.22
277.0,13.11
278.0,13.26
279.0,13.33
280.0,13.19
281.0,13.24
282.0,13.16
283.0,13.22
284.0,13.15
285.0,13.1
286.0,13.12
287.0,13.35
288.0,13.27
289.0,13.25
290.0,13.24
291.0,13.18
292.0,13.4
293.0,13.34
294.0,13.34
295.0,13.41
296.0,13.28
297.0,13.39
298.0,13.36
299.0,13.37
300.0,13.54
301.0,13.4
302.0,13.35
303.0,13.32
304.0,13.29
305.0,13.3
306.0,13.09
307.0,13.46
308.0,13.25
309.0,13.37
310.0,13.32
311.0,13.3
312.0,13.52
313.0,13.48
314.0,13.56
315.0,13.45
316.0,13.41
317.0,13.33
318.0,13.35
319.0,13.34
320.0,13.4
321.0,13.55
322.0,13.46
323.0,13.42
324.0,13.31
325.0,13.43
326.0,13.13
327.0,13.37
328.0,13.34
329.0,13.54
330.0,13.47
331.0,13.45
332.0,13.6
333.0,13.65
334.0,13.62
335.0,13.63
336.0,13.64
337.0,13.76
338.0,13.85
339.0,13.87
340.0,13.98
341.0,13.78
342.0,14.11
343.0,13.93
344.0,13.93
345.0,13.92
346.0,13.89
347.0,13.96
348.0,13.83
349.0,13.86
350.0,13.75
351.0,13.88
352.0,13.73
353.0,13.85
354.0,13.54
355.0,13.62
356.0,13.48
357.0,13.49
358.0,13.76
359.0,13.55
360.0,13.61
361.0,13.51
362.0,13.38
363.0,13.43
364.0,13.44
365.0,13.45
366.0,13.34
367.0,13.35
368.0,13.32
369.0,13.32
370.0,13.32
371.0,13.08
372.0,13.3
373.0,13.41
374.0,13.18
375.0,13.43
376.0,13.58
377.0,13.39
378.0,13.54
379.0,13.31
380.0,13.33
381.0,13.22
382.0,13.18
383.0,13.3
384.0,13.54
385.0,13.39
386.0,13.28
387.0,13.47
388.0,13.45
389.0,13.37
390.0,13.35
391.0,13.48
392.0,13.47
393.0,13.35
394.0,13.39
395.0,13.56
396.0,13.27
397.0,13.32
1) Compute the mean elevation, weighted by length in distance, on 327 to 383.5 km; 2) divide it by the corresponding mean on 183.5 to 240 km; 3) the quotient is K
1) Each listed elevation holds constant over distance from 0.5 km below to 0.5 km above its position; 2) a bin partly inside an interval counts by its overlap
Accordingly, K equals 1.0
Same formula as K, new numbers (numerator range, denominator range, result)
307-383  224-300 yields 1.10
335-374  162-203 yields 1.04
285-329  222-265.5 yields 1.15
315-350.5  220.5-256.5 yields 1.19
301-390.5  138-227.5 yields 1.03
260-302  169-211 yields 1.01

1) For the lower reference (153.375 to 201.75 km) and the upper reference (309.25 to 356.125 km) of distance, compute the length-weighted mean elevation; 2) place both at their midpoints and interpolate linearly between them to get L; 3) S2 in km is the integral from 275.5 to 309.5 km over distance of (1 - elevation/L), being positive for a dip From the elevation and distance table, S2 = 0.5 km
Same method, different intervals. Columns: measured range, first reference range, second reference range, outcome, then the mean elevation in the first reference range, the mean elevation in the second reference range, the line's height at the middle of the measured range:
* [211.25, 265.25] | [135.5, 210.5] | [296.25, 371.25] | 5.6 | 13.1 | 13.5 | 13.3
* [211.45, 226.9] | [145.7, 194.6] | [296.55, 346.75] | 0.2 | 13.1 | 13.5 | 13.2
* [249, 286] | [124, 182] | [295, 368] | 3.4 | 13.1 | 13.5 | 13.4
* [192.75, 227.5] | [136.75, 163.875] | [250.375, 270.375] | -2.1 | 13.1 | 11.7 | 12.3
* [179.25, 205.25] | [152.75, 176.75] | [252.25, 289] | -0.2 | 13.1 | 12.6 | 13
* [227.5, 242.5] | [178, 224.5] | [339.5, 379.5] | 0.3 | 13.1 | 13.6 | 13.2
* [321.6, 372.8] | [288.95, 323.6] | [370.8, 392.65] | -0.9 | 13.4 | 13.4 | 13.4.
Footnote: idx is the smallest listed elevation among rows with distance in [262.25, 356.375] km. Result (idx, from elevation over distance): 13.06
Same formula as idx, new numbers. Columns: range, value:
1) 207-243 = 10.96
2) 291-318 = 13.09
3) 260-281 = 12.47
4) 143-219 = 12.92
